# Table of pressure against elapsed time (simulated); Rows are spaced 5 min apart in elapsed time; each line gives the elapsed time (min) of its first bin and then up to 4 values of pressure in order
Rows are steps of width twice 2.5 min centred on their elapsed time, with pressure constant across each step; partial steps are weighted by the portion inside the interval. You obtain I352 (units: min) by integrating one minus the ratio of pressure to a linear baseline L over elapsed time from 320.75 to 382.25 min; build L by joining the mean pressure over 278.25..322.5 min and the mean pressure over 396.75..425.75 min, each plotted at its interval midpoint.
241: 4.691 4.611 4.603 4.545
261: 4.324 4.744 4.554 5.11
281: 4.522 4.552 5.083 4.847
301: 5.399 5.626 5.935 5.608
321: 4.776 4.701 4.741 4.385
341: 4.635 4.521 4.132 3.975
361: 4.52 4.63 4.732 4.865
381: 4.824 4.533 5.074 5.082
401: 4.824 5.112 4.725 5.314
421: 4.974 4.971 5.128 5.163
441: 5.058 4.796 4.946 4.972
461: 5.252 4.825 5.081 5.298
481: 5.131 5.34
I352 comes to 6.32 min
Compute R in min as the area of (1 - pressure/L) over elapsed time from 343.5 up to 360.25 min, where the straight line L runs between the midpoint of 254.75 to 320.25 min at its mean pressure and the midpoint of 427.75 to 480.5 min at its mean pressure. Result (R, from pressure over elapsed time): 2.6 min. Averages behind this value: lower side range 4.99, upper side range 5.05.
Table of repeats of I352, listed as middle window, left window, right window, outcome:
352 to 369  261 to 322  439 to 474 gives 2.22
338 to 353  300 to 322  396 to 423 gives 2.53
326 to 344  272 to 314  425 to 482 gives 1.77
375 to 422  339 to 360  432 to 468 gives -2.79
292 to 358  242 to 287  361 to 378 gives -2.97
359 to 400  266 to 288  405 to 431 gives 1.23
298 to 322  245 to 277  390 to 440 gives -3.77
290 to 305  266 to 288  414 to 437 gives -1.30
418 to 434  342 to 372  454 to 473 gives -0.74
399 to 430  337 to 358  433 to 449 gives -1.16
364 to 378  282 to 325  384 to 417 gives 0.76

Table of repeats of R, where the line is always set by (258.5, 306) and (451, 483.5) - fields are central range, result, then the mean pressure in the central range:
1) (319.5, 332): 0.4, 4.74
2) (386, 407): 0.1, 4.96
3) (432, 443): -0.2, 5.12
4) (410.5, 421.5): -0.1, 5.06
